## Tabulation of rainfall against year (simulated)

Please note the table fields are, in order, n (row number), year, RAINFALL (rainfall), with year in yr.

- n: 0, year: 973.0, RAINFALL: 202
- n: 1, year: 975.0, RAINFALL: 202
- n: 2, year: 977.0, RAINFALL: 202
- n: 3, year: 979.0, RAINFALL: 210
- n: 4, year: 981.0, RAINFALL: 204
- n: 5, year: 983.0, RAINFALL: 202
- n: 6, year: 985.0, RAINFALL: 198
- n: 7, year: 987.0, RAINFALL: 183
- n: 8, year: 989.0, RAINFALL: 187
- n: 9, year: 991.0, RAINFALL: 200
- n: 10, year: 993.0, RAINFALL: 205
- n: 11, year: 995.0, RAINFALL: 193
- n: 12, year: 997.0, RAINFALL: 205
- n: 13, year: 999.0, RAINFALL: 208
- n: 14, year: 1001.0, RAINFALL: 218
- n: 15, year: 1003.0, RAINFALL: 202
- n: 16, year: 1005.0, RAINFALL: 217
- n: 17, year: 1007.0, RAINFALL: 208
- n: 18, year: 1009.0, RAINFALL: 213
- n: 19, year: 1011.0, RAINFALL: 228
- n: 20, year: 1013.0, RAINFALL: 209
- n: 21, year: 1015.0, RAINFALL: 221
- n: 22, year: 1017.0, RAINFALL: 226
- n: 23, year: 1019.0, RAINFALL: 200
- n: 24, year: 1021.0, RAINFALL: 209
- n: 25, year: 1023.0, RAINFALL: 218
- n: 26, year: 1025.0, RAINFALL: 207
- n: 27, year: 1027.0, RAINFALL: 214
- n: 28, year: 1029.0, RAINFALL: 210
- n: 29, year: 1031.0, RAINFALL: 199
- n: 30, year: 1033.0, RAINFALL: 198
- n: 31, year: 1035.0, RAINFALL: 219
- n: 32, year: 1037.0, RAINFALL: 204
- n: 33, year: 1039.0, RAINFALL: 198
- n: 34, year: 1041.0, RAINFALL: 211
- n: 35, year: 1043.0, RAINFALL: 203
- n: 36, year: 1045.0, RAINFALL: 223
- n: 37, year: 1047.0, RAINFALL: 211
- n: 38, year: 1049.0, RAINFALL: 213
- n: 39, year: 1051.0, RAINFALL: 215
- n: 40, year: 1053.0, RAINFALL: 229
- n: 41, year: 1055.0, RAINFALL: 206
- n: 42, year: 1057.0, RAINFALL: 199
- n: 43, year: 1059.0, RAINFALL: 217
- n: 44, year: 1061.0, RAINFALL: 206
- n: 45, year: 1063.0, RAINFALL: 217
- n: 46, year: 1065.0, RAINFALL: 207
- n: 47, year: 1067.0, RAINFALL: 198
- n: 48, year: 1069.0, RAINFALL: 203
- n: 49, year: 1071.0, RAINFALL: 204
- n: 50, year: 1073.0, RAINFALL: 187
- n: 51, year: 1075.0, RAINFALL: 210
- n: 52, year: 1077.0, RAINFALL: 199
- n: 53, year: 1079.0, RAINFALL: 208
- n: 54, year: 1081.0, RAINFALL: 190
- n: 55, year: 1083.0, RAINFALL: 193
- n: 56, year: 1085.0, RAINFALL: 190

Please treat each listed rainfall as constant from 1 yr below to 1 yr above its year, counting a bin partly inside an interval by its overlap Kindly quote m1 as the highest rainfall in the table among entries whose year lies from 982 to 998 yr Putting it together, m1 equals 205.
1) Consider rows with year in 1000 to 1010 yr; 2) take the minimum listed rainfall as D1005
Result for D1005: 202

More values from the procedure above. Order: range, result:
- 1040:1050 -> 203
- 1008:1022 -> 200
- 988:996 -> 187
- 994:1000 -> 193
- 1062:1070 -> 198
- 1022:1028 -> 207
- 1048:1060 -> 199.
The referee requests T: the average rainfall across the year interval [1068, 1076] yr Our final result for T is 201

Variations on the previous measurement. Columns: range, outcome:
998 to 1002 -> 213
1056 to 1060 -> 208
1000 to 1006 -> 212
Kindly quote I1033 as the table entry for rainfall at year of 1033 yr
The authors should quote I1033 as 198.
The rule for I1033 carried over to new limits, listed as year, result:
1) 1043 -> 203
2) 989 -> 187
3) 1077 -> 199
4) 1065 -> 207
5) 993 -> 205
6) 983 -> 202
